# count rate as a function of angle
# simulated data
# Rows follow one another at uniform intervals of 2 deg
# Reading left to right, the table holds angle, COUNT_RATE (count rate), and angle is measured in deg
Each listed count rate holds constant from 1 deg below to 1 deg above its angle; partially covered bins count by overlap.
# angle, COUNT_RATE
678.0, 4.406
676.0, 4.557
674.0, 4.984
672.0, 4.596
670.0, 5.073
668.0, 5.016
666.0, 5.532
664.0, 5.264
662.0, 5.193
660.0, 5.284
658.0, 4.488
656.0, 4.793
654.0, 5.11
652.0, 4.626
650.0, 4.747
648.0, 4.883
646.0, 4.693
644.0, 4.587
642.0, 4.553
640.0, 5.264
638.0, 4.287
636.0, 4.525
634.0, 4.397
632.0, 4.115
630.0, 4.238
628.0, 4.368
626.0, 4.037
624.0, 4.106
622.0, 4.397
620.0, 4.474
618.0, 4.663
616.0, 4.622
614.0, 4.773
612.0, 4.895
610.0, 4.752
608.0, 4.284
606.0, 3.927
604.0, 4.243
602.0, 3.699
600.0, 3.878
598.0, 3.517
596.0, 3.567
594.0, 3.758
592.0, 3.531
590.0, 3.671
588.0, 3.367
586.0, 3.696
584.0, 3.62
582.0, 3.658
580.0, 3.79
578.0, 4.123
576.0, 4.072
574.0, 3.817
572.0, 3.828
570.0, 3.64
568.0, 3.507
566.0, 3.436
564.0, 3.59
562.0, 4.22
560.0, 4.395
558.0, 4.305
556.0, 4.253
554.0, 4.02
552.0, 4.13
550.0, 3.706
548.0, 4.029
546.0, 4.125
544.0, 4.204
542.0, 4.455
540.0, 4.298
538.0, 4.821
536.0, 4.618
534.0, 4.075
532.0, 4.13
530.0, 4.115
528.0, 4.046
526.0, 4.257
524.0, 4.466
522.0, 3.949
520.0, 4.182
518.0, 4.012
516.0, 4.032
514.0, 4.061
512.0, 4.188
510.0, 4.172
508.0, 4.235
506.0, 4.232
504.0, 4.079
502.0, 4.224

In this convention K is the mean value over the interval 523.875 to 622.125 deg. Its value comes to 4.06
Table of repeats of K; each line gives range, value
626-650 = 4.53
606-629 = 4.46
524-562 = 4.23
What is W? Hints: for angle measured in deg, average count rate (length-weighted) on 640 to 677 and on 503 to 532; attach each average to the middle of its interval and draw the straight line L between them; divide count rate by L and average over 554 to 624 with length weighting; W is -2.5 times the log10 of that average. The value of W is 0.13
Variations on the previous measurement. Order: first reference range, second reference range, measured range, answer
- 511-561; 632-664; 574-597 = 0.19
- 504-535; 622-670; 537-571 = 0.06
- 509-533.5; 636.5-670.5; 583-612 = 0.19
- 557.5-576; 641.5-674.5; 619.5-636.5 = 0.07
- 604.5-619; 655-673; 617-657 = 0.06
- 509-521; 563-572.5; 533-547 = -0.13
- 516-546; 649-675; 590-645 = 0.11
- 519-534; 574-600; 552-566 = -0.04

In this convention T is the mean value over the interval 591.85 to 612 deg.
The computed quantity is 3.98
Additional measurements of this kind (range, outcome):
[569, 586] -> 3.81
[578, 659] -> 4.26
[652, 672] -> 5.04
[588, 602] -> 3.64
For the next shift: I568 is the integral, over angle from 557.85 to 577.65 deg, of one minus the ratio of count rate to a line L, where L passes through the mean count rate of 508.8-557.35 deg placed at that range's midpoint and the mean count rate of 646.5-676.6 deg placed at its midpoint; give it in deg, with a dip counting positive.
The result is 2.33 deg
